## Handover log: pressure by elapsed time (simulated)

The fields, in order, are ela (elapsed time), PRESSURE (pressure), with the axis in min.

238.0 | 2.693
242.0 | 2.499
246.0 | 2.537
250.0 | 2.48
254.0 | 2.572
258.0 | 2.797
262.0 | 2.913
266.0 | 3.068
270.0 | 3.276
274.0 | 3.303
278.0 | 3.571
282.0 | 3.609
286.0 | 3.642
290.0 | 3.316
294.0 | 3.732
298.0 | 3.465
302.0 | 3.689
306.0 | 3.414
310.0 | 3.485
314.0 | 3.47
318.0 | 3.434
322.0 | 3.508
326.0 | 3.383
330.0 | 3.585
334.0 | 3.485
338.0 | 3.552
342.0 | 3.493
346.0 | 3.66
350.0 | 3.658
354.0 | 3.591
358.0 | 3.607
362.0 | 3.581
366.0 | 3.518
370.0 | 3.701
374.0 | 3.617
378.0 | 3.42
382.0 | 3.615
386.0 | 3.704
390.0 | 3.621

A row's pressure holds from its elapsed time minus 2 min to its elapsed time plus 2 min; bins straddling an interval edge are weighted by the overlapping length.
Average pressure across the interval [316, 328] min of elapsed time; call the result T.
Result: 3.44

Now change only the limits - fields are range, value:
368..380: 3.58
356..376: 3.6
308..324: 3.47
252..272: 2.93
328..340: 3.54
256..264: 2.85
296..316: 3.5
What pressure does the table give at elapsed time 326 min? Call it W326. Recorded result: 3.383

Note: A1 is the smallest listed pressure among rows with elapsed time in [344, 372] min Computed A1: 3.518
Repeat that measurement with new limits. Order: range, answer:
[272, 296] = 3.303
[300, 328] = 3.383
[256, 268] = 2.797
